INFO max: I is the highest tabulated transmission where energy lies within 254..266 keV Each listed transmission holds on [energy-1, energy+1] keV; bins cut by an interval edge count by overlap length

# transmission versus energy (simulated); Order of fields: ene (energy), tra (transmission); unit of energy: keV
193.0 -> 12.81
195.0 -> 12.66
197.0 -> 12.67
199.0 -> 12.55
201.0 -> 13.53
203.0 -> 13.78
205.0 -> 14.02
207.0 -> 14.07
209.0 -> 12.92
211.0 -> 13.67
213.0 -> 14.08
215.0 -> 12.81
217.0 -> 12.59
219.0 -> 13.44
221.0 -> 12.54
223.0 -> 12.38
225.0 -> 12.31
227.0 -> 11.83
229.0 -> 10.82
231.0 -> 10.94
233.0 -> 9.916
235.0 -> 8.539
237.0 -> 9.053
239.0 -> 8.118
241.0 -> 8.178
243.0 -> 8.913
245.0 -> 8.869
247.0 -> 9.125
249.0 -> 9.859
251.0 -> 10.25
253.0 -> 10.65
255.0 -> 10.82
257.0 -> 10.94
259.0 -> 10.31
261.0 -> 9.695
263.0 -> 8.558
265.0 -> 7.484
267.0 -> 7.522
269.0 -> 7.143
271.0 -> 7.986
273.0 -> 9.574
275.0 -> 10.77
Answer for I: 10.94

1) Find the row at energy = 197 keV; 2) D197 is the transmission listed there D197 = 12.67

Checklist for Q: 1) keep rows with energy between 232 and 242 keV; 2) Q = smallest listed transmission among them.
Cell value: 8.118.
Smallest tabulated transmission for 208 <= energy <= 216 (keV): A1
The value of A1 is 12.81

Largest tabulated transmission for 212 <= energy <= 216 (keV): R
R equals 14.08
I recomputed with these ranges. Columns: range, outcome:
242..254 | 10.65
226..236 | 11.83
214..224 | 13.44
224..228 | 12.31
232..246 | 9.916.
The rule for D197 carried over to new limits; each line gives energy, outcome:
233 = 9.916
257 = 10.94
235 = 8.539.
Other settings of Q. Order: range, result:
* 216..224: 12.38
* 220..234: 9.916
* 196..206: 12.55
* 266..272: 7.143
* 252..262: 9.695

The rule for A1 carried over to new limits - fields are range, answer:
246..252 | 9.125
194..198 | 12.66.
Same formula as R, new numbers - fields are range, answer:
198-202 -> 13.53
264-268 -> 7.522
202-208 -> 14.07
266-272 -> 7.986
